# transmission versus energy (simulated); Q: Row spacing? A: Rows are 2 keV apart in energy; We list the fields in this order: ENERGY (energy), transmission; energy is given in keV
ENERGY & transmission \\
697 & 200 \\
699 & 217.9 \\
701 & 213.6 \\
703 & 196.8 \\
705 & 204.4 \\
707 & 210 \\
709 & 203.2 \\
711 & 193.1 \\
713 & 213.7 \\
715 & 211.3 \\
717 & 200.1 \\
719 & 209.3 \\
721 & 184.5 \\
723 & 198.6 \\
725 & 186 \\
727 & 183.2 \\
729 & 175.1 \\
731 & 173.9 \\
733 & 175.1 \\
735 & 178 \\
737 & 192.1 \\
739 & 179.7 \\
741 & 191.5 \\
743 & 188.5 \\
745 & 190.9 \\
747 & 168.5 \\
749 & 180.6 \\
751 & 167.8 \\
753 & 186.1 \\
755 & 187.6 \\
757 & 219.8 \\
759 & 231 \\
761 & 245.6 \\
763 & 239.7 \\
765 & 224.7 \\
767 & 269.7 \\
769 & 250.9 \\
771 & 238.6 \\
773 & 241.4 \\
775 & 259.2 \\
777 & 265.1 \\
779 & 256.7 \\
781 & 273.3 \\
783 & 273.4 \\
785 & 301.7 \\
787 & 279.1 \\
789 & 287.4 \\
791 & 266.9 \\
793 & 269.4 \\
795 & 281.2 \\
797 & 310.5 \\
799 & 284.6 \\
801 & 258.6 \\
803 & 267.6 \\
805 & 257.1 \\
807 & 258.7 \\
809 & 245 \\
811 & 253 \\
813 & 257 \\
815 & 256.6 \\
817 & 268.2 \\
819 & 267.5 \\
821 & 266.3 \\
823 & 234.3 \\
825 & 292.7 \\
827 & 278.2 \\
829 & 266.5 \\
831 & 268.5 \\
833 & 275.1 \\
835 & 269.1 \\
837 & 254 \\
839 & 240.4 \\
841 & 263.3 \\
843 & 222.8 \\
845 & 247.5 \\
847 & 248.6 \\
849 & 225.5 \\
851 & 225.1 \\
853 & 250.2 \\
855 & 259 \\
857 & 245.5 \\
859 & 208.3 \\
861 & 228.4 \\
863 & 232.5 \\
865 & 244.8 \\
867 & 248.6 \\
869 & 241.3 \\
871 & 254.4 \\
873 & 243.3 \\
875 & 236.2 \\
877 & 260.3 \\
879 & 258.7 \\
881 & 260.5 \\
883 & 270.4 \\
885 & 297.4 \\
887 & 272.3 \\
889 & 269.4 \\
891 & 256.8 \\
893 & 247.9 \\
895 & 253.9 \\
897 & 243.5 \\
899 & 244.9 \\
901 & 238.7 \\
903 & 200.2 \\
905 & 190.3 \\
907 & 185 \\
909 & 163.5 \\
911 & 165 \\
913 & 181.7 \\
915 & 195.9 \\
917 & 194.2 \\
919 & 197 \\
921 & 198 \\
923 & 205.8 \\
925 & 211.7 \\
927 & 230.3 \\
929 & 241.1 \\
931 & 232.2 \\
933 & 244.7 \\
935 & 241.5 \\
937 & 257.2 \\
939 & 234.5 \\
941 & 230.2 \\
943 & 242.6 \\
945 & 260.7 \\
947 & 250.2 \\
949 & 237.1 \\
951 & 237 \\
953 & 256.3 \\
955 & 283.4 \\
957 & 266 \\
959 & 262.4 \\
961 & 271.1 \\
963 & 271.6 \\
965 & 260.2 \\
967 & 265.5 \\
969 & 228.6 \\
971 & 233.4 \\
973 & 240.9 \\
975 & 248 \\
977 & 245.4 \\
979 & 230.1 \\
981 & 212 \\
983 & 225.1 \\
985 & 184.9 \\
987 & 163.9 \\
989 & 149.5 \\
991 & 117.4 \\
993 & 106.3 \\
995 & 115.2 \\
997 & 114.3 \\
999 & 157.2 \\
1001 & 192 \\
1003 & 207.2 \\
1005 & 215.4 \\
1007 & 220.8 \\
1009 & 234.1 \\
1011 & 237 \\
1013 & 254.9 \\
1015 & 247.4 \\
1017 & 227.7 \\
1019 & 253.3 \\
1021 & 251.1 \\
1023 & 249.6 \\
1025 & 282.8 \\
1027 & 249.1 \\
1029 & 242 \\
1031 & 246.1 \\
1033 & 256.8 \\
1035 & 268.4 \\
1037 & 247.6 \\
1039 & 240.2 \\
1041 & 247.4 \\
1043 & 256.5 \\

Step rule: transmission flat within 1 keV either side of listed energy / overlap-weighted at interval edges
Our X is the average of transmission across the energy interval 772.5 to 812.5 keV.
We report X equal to 270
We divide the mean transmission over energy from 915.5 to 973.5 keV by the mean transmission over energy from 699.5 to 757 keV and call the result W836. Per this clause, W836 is 1.26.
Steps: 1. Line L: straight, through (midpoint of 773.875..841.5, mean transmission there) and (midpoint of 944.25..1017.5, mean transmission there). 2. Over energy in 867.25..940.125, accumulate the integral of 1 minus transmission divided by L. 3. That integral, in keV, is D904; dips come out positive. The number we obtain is 3.0 keV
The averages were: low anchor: 268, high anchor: 220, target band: 231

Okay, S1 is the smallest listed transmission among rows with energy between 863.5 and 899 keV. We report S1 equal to 236.2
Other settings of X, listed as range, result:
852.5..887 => 250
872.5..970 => 238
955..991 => 231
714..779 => 207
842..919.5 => 234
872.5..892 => 263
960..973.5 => 253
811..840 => 264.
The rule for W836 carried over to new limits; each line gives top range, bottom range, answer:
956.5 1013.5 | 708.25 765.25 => 1.08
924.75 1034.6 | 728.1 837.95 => 0.94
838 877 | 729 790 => 1.08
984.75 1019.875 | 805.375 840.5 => 0.72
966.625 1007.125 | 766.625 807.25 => 0.71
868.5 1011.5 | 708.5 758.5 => 1.18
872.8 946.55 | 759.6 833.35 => 0.88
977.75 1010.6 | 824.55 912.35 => 0.74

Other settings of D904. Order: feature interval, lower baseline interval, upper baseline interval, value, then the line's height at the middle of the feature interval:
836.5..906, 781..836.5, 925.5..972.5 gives 4.1 keV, 261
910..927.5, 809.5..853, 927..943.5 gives 3.3 keV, 242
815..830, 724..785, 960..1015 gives -3.8 keV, 213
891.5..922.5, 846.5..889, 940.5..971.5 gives 5.4 keV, 251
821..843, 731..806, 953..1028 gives -3.0 keV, 231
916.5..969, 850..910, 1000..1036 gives -0.2 keV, 241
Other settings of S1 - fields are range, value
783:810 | 245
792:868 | 208.3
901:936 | 163.5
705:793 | 167.8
